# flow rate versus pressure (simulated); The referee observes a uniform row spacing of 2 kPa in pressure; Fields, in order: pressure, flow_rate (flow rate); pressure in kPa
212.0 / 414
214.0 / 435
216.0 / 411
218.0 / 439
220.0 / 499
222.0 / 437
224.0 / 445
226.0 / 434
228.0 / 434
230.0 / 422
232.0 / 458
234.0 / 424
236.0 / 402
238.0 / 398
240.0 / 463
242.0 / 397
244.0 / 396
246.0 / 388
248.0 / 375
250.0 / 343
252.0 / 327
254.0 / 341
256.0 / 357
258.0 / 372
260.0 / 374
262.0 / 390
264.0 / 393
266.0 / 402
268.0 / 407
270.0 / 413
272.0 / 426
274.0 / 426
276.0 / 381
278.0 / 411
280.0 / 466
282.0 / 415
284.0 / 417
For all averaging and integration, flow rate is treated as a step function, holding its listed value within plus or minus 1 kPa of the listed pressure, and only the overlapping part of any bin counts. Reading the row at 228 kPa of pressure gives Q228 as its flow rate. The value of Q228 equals 434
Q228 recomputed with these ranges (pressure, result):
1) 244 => 396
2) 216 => 411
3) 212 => 414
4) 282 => 415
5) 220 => 499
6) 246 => 388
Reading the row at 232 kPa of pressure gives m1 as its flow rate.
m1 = 458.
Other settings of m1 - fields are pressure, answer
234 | 424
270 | 413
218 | 439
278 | 411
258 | 372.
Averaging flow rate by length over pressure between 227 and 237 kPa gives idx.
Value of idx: 428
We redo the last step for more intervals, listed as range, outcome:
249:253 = 335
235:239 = 400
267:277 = 411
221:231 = 434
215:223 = 446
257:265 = 382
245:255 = 355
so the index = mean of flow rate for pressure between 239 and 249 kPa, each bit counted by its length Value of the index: 404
